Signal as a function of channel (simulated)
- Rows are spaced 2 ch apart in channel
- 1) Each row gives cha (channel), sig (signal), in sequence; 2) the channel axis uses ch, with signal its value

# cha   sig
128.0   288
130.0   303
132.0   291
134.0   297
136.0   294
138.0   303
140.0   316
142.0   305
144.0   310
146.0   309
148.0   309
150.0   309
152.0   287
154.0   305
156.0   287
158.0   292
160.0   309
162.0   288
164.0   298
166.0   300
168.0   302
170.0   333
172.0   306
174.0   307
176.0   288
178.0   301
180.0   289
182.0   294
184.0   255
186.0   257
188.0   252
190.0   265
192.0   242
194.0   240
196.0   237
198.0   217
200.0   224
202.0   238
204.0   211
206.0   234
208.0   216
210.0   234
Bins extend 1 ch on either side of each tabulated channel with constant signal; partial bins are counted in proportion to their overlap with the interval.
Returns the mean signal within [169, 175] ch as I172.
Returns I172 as 315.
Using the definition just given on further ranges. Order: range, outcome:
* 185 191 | 258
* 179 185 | 279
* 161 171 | 304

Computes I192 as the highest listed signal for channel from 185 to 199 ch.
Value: 265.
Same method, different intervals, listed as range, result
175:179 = 301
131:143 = 316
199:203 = 238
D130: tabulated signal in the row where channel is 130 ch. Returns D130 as 303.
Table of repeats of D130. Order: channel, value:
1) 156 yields 287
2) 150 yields 309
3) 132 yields 291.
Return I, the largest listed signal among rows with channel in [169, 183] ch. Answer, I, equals 333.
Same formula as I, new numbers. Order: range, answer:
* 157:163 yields 309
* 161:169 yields 302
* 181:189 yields 294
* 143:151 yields 310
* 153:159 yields 305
